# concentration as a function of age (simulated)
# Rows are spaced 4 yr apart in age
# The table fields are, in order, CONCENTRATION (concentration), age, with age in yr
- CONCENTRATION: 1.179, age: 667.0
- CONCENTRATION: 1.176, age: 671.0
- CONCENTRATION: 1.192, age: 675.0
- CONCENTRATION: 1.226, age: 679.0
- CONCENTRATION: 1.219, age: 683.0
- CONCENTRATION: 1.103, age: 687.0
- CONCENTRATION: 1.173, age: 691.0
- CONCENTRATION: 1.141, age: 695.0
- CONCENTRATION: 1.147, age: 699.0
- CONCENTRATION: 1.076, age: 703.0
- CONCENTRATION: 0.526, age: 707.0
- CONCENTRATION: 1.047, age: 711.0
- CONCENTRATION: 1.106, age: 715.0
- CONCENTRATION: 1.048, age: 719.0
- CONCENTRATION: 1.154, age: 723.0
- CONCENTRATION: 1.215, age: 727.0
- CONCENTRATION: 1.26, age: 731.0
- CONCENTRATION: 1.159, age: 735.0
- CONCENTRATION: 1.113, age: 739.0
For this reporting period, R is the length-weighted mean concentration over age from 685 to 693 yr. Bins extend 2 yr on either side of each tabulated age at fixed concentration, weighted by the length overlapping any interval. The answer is 1.14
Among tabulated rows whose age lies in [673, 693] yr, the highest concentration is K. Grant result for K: 1.226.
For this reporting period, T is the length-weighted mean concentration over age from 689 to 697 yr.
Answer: 1.16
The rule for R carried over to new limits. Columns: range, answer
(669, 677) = 1.18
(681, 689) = 1.16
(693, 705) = 1.12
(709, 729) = 1.11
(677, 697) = 1.17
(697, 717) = 0.98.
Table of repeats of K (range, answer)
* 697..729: 1.215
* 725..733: 1.26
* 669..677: 1.192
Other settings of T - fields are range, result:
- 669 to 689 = 1.18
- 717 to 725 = 1.1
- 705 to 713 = 0.786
